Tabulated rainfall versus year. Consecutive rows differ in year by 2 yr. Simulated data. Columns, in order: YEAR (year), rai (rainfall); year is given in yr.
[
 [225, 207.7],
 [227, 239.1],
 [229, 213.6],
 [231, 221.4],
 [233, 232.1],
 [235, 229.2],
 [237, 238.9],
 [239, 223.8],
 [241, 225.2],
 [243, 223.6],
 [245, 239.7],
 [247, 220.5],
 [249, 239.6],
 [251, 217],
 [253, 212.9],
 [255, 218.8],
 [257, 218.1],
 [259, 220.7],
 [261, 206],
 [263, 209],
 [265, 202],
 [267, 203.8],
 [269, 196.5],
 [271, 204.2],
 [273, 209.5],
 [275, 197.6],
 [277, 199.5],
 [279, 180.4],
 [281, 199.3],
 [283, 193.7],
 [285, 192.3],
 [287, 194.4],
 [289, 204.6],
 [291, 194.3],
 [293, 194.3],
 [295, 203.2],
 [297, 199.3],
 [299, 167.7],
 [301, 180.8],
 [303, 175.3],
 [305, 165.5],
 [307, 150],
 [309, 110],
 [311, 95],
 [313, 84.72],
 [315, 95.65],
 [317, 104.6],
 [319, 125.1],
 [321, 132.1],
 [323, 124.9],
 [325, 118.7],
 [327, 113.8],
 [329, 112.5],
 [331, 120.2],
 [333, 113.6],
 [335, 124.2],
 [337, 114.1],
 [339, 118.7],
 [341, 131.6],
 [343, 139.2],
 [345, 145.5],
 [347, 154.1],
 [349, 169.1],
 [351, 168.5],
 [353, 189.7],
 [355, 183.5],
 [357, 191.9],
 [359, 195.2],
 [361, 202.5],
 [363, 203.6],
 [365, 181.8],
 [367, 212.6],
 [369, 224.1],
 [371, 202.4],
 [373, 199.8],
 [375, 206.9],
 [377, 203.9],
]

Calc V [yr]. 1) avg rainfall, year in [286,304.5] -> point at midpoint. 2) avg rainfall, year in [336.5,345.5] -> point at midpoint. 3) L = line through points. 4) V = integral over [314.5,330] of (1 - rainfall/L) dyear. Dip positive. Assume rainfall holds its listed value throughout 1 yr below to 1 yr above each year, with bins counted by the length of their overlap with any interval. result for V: 3.77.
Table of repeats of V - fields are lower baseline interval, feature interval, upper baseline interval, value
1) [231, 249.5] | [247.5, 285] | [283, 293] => 0.8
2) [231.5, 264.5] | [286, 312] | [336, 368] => 3.3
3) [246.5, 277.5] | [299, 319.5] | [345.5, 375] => 7.2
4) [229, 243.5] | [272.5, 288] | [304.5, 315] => -3.3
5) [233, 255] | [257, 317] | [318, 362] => 3.7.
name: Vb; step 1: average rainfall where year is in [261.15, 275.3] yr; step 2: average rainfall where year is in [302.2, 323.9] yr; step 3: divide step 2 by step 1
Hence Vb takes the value 0.6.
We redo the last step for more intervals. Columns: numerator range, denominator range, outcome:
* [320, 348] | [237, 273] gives 0.58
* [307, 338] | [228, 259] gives 0.51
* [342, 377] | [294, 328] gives 1.35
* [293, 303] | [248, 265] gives 0.86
